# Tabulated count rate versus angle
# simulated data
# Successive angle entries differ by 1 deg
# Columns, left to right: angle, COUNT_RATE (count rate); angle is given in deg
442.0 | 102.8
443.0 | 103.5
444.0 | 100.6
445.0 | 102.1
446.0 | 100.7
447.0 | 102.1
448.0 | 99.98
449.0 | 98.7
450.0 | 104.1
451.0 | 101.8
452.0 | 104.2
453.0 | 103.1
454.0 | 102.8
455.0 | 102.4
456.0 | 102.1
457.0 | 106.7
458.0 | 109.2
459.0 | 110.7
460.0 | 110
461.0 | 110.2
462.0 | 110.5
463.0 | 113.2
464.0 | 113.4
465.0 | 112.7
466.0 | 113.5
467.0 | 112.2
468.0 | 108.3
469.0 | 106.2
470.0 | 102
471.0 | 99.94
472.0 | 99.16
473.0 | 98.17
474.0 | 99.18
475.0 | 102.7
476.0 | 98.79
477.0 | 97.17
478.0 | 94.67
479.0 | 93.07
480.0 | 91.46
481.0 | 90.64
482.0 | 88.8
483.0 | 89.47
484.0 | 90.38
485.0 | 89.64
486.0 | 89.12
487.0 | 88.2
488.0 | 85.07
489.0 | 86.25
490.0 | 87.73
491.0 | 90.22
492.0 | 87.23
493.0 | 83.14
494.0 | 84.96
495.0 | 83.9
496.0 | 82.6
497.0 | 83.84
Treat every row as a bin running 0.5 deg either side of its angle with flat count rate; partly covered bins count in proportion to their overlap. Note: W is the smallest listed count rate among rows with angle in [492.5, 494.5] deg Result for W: 83.14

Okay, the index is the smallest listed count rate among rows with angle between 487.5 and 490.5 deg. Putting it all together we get 85.07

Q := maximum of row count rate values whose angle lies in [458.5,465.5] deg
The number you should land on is 113.4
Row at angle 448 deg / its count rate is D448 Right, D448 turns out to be 99.98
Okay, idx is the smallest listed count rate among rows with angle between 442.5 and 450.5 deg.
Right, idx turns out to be 98.7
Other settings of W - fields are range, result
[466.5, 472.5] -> 99.16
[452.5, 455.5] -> 102.4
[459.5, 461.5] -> 110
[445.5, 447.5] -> 100.7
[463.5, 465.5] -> 112.7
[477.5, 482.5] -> 88.8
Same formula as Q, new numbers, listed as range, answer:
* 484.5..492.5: 90.22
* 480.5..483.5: 90.64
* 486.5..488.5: 88.2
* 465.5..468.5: 113.5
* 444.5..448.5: 102.1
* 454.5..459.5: 110.7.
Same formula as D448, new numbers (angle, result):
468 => 108.3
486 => 89.12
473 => 98.17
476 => 98.79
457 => 106.7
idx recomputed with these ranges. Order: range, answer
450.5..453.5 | 101.8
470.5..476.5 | 98.17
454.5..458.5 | 102.1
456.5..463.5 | 106.7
